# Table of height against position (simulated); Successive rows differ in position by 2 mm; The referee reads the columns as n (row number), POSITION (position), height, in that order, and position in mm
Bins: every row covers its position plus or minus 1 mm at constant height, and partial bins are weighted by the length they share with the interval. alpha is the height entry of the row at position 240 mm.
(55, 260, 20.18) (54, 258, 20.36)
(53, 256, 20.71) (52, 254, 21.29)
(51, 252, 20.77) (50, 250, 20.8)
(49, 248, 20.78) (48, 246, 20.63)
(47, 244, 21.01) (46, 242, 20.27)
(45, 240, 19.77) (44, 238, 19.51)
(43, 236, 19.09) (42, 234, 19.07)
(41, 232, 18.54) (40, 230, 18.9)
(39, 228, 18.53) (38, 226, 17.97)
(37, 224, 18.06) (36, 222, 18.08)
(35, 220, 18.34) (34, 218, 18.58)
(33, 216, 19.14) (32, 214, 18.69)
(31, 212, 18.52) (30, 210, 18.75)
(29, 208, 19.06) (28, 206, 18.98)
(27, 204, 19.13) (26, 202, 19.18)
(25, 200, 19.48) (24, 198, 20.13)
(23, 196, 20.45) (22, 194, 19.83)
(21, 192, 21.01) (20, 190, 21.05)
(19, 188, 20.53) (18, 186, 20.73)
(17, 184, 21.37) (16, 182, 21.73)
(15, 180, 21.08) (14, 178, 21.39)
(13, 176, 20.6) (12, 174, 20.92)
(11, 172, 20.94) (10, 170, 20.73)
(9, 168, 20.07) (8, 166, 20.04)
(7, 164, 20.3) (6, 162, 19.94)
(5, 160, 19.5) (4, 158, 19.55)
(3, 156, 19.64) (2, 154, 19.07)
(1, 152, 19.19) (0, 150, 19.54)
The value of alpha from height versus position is 19.77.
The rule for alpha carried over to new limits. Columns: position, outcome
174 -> 20.92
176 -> 20.6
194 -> 19.83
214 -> 18.69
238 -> 19.51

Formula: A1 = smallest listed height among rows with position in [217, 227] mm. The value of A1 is 17.97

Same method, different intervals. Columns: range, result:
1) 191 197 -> 19.83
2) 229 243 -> 18.54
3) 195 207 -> 18.98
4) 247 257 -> 20.71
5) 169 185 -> 20.6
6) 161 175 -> 19.94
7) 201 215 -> 18.52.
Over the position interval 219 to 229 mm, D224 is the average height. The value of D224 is 18.2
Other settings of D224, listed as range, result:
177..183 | 21.4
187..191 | 20.8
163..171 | 20.3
